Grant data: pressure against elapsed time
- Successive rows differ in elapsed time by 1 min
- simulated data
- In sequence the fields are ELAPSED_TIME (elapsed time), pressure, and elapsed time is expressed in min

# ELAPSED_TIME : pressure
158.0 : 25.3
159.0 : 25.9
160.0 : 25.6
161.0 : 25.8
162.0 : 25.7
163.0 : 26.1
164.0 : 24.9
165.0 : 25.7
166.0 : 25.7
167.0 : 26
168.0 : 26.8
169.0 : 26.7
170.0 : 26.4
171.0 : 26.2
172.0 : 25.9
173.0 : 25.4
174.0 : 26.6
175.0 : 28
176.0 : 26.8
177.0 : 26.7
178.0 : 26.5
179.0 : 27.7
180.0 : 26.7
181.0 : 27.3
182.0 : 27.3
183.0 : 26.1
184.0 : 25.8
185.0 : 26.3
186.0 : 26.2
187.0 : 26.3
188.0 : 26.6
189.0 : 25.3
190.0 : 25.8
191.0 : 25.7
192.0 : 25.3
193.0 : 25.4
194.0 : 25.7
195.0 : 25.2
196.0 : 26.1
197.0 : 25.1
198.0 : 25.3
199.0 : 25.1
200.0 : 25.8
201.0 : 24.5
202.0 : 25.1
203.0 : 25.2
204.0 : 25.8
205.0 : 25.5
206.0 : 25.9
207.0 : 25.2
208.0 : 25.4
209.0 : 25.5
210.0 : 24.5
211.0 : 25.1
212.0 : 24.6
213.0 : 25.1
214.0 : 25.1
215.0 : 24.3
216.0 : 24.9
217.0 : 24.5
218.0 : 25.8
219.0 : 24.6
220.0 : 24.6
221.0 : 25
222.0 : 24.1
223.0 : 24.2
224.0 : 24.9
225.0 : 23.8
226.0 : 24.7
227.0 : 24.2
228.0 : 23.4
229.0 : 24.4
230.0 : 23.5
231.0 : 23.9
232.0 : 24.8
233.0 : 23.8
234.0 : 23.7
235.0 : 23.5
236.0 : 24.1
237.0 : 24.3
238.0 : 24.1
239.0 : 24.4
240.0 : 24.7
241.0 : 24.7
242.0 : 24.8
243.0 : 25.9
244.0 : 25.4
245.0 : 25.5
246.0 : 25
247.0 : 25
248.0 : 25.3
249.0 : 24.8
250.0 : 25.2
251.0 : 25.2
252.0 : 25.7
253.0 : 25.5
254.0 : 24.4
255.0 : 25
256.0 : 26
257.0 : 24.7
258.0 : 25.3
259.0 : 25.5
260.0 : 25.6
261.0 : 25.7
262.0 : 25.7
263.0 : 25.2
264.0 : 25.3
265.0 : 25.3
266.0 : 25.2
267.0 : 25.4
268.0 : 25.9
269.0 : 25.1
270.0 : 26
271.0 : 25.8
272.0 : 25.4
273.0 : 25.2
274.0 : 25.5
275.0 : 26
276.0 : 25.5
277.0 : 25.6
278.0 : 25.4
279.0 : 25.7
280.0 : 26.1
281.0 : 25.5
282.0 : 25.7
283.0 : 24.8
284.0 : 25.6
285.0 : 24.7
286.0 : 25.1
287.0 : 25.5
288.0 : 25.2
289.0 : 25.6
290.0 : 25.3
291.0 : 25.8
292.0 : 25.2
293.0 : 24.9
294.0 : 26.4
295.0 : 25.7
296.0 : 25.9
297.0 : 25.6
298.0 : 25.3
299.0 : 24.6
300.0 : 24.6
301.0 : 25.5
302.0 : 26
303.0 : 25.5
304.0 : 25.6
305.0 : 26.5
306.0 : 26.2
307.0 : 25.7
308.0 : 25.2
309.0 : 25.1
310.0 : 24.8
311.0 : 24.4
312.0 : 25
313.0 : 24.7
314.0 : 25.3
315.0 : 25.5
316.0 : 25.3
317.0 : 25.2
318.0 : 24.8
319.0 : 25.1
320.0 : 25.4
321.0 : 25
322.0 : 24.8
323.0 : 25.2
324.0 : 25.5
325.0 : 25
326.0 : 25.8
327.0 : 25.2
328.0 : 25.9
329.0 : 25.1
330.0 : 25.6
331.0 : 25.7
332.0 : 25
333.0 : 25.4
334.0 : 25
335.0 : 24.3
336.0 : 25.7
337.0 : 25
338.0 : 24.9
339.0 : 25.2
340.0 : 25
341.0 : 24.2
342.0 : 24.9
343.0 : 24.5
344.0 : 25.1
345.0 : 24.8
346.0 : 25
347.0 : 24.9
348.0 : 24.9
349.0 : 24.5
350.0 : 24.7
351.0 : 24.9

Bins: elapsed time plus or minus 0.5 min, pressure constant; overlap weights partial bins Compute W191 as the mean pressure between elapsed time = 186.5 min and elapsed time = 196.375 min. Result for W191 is 25.7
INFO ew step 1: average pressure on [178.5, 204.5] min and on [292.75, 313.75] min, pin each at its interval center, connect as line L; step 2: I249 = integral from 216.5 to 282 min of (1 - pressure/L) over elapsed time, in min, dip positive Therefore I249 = 1.6 min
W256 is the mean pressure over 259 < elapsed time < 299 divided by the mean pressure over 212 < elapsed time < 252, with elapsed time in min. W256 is 1.04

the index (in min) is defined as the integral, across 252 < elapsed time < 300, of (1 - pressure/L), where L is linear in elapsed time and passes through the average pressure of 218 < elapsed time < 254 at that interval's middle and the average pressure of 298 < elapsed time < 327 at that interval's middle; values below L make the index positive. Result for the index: -0.9 min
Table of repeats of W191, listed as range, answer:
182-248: 25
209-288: 25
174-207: 26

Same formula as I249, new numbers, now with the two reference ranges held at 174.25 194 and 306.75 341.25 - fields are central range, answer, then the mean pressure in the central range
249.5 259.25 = 0.2 min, 25.2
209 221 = 0.6 min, 24.9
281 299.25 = 0.0 min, 25.4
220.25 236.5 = 1.2 min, 24.1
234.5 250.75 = 0.7 min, 24.8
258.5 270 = 0.1 min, 25.5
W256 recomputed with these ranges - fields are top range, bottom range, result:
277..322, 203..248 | 1.03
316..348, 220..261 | 1.02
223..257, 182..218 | 0.97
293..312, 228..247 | 1.04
